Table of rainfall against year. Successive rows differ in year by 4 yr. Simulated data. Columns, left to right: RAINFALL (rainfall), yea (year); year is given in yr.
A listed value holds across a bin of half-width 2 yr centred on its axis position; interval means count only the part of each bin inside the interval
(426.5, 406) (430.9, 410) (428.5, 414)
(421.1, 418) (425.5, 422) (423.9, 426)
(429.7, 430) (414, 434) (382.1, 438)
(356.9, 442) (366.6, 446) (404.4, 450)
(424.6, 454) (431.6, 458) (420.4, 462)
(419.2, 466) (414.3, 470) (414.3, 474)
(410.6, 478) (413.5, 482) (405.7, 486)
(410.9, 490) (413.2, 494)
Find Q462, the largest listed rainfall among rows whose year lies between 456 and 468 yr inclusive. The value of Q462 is 431.6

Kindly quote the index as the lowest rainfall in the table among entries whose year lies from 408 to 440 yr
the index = 382.1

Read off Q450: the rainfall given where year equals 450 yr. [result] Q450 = 404.4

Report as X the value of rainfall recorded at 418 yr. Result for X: 421.1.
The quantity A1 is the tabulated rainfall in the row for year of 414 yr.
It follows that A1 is 428.5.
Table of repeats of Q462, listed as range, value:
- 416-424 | 425.5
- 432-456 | 424.6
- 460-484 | 420.4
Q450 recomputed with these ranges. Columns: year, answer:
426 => 423.9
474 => 414.3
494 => 413.2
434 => 414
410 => 430.9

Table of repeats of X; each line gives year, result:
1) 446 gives 366.6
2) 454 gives 424.6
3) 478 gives 410.6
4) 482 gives 413.5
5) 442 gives 356.9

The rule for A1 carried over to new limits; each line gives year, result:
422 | 425.5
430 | 429.7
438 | 382.1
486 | 405.7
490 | 410.9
